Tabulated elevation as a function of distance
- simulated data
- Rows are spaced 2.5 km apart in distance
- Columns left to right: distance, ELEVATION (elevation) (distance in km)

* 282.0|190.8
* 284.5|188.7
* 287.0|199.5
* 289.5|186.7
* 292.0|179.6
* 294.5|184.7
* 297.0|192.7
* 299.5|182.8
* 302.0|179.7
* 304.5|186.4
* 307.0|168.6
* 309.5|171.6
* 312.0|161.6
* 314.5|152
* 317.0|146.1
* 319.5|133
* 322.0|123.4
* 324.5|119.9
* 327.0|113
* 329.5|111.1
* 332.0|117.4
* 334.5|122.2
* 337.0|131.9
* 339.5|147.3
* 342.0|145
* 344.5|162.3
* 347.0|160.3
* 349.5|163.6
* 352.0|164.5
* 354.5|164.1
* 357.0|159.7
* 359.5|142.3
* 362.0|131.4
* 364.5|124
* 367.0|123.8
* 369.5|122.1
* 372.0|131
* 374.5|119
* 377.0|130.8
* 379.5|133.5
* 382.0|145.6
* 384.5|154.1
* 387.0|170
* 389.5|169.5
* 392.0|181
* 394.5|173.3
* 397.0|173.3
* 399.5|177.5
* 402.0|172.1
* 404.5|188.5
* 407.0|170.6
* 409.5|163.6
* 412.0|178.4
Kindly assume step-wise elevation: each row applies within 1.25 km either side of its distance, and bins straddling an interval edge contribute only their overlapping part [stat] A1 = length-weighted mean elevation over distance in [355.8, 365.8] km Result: 139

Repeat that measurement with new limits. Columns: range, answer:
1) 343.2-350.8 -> 162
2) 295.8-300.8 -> 188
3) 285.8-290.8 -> 193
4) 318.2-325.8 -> 125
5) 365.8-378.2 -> 125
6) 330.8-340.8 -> 130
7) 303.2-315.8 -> 168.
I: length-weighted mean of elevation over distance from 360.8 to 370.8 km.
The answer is 125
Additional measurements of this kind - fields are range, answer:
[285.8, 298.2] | 189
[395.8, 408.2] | 176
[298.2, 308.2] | 179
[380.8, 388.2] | 157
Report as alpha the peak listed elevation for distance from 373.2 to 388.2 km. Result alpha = 170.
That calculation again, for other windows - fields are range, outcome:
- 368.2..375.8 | 131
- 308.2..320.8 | 171.6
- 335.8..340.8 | 147.3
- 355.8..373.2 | 159.7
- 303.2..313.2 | 186.4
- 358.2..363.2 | 142.3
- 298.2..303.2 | 182.8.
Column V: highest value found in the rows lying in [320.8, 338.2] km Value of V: 131.9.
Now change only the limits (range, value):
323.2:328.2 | 119.9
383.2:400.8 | 181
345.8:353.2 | 164.5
